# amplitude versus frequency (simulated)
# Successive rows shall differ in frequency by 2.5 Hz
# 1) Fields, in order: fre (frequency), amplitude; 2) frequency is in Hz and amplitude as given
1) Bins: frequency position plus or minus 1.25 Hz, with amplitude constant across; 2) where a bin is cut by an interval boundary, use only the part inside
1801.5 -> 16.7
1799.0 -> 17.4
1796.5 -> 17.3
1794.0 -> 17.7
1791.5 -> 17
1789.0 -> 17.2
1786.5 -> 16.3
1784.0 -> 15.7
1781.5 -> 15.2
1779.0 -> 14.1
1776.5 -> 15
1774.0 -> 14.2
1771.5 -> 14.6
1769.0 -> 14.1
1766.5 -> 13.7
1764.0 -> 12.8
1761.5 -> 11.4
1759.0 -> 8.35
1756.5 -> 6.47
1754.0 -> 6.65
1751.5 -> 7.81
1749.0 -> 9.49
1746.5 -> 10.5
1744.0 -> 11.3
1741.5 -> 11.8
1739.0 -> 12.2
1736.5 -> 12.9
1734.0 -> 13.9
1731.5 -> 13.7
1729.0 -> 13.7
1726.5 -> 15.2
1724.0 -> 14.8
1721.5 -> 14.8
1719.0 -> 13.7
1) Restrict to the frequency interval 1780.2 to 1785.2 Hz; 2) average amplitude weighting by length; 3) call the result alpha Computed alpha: 15.4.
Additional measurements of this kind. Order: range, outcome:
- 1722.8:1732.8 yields 14.3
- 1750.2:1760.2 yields 7.33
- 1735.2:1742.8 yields 12.3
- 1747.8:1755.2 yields 7.98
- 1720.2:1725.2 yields 14.8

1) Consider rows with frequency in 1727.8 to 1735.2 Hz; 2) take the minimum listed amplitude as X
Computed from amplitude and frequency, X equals 13.7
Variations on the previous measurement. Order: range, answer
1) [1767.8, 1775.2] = 14.1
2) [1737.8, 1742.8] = 11.8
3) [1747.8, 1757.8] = 6.47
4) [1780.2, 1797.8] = 15.2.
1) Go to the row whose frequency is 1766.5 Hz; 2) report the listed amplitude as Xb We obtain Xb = 13.7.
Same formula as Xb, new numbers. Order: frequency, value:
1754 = 6.65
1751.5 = 7.81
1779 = 14.1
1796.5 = 17.3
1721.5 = 14.8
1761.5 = 11.4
